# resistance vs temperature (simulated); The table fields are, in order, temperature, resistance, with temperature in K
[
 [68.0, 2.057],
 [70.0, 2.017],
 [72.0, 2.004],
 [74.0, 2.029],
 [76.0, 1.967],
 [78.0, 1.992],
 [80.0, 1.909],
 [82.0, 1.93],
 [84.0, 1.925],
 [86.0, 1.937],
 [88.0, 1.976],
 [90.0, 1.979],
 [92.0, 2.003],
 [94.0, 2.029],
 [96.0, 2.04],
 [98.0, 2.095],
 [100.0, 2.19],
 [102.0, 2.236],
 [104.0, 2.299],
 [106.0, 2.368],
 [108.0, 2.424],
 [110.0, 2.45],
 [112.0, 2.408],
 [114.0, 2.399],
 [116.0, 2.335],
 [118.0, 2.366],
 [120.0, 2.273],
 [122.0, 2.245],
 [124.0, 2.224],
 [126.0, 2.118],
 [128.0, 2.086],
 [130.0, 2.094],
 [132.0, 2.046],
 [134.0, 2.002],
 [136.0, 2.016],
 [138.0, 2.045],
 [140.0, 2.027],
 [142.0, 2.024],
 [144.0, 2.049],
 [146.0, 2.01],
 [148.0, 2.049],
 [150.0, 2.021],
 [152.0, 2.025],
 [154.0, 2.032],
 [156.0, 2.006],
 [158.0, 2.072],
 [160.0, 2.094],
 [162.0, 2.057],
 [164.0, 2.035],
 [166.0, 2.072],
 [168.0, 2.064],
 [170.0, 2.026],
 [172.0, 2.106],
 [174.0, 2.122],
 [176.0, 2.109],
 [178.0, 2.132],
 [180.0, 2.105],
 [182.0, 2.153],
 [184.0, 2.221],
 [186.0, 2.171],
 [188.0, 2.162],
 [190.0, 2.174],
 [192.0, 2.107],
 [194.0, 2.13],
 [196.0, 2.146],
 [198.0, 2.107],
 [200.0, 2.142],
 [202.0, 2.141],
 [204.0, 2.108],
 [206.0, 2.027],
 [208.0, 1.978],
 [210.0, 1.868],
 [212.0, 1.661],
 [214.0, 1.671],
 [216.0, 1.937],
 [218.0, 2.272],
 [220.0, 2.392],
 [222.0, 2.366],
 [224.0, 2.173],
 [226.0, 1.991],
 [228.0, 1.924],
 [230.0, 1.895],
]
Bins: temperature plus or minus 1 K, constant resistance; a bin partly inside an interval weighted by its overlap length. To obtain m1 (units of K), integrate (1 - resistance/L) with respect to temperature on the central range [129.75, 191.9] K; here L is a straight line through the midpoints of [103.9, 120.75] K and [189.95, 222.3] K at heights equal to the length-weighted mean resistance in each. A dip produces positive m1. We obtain 3.8 K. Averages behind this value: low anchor 2.37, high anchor 2.06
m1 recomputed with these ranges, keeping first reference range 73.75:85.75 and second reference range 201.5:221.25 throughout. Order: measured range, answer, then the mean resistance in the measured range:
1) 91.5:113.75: -3.2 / 2.24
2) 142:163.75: -0.6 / 2.04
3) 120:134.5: -1.2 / 2.13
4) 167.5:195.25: -1.9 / 2.13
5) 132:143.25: -0.3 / 2.03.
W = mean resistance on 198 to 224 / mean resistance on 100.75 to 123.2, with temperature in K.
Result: 0.9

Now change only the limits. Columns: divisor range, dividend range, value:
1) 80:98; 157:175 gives 1.05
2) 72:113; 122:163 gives 0.98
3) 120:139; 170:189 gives 1.01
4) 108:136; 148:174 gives 0.92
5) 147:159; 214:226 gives 1.06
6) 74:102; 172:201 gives 1.07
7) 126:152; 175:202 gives 1.05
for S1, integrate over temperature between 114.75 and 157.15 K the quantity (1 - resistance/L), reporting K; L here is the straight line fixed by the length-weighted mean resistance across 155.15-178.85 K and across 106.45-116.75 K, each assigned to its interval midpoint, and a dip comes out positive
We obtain 2.97 K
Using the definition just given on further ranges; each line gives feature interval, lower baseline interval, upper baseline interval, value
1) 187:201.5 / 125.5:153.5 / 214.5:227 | -0.08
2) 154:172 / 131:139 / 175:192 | 0.37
